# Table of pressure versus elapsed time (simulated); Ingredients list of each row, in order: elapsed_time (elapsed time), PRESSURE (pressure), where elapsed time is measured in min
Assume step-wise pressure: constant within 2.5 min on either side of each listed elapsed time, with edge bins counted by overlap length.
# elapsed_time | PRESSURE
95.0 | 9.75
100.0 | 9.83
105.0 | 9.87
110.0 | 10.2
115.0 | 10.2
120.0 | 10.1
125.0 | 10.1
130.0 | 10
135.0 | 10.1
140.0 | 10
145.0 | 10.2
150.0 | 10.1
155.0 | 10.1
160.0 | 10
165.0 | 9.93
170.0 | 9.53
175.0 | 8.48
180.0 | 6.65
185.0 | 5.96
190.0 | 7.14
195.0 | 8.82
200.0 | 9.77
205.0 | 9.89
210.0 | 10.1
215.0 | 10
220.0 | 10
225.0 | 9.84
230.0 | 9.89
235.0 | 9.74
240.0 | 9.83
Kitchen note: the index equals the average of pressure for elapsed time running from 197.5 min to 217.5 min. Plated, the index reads 9.94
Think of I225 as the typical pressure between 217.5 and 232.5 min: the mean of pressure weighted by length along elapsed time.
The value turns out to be 9.91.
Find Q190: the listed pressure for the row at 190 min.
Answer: 7.14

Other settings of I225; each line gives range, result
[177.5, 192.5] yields 6.58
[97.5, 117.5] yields 10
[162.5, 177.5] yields 9.31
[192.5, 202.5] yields 9.29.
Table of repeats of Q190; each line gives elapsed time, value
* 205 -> 9.89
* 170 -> 9.53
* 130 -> 10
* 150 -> 10.1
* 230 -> 9.89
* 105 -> 9.87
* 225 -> 9.84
